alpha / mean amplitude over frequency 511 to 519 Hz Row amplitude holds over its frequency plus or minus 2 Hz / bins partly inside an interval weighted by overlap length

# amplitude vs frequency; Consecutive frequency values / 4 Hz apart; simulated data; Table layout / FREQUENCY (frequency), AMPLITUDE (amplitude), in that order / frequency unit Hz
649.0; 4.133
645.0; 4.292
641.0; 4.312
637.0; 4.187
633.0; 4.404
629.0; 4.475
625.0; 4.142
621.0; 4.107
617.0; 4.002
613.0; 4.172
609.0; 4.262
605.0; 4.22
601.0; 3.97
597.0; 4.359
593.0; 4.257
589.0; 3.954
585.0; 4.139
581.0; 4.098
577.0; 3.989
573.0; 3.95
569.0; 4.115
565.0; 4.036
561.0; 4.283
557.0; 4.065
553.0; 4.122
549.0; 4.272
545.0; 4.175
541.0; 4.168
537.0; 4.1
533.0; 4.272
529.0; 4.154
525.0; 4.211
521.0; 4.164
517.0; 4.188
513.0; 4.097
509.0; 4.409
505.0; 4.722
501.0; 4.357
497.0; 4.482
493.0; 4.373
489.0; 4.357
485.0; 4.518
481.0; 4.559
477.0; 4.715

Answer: 4.14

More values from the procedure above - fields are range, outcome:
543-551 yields 4.22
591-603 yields 4.2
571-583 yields 4.01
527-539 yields 4.18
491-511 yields 4.47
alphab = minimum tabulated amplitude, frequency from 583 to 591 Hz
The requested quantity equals 3.954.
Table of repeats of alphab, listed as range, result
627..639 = 4.187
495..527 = 4.097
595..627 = 3.97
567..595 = 3.95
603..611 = 4.22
